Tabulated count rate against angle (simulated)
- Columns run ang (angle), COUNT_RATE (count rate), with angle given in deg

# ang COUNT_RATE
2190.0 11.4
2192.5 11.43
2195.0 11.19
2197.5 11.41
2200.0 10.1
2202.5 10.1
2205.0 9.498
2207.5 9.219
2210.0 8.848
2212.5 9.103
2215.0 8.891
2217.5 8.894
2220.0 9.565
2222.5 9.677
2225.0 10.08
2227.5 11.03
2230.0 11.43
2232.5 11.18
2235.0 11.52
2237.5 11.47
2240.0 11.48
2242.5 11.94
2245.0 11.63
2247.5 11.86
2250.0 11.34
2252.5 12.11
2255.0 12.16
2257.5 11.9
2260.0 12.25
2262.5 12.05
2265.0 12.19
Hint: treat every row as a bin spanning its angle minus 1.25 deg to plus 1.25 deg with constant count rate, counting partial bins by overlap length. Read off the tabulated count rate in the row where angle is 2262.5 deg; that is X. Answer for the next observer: 12.05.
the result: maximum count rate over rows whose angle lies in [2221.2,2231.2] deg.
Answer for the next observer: 11.43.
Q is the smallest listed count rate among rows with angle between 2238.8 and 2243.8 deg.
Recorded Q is 11.48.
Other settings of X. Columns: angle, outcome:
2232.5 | 11.18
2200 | 10.1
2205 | 9.498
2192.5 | 11.43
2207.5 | 9.219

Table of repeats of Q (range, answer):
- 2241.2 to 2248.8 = 11.63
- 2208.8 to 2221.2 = 8.848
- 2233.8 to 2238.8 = 11.47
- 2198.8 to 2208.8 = 9.219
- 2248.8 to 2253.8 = 11.34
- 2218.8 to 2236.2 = 9.565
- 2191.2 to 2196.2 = 11.19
